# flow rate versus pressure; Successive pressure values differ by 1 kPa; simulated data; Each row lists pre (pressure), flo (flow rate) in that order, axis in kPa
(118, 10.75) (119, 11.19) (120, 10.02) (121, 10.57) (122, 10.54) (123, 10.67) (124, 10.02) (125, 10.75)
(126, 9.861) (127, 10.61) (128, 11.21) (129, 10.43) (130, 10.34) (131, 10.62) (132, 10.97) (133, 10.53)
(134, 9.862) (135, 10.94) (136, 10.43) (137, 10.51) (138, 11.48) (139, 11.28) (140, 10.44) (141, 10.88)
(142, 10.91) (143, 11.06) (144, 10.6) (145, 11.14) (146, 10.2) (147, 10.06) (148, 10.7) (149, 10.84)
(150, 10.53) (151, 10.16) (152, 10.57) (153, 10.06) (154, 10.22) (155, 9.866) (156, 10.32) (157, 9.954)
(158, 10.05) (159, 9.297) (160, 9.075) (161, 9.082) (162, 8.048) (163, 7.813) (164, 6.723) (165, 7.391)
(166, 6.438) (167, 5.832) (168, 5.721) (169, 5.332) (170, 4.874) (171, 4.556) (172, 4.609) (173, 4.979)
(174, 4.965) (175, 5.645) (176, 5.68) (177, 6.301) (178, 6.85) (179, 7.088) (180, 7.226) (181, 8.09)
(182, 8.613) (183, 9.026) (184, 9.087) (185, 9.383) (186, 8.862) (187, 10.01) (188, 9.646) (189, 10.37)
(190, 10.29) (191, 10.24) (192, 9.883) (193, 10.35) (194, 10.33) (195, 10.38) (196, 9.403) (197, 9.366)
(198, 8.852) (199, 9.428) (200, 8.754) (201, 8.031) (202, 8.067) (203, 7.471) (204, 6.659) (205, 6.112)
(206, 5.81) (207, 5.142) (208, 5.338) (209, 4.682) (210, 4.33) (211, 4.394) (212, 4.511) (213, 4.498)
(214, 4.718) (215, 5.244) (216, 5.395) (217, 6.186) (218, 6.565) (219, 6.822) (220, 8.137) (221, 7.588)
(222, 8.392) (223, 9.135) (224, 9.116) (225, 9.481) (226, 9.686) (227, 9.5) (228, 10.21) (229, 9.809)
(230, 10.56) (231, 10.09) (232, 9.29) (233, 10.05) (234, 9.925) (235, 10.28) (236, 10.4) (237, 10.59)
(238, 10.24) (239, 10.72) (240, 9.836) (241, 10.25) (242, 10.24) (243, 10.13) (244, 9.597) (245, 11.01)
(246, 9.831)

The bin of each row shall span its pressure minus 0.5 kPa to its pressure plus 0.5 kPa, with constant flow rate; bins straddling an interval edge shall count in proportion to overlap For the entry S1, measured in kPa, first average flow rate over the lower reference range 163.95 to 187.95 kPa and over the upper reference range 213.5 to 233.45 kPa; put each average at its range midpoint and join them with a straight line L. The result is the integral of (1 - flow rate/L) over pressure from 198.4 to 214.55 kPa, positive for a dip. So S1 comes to 3.35 kPa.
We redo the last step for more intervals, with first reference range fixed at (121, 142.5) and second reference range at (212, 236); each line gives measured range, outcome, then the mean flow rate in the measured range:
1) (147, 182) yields 7.1 kPa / 7.83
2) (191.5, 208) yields 1.1 kPa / 8.29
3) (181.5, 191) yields -0.3 kPa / 9.52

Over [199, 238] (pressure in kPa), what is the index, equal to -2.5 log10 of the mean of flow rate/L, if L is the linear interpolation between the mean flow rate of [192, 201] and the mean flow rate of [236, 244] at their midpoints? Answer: 0.27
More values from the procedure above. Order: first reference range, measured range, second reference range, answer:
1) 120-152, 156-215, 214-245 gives 0.29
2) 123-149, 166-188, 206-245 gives 0.35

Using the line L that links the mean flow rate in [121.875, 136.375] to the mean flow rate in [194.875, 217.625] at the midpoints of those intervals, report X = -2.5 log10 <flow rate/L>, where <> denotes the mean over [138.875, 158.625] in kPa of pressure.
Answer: -0.10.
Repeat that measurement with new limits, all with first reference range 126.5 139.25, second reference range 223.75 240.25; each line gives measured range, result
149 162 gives 0.07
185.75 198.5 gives 0.05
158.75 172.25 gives 0.47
